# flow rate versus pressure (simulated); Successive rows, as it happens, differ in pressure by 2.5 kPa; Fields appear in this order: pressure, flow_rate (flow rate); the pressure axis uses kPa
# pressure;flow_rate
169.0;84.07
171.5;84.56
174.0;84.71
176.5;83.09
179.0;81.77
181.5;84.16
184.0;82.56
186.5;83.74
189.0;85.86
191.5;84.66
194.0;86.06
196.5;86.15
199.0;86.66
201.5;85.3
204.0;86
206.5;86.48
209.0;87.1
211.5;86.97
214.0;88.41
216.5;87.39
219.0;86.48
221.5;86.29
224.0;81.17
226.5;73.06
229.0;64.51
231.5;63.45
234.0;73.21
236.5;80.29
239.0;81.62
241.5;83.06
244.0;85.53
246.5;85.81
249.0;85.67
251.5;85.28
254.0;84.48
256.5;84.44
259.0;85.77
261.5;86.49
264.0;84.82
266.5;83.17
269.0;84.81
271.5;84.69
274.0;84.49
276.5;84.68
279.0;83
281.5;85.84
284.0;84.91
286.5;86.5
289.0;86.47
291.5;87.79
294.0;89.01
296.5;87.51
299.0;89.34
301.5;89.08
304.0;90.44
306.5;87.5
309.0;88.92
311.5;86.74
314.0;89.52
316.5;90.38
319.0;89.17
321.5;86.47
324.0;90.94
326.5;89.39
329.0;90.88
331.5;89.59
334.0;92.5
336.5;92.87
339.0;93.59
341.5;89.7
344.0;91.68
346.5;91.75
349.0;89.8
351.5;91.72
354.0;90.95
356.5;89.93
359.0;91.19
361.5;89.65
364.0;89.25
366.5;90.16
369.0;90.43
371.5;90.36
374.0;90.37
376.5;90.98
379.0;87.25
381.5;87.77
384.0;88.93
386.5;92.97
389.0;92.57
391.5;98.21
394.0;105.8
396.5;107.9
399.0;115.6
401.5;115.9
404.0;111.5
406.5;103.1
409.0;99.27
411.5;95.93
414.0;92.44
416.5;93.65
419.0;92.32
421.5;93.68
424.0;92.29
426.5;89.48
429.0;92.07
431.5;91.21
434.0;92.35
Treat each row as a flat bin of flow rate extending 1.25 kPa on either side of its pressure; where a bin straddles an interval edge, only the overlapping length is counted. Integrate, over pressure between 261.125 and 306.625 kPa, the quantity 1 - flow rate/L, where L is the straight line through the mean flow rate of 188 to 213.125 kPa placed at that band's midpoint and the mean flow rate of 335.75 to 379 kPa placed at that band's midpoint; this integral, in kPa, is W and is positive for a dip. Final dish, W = 1.2 kPa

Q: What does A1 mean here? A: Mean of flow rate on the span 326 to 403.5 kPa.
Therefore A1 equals 93.8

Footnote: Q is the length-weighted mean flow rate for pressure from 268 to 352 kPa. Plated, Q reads 88.6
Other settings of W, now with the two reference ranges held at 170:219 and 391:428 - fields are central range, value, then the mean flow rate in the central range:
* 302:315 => 0.66 kPa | 88.6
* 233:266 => 2.07 kPa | 83.6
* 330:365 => 1.85 kPa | 91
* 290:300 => 0.44 kPa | 88.3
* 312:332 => 1.04 kPa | 89.4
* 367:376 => 0.68 kPa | 90.4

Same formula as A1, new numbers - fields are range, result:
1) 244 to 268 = 85.1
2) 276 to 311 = 87.3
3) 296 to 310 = 88.9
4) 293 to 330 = 89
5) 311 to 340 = 90.2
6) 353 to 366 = 90.2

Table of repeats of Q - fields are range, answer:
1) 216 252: 79.9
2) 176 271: 83.2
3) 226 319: 84.3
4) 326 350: 91.2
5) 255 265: 85.4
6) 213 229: 82.2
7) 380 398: 96.4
